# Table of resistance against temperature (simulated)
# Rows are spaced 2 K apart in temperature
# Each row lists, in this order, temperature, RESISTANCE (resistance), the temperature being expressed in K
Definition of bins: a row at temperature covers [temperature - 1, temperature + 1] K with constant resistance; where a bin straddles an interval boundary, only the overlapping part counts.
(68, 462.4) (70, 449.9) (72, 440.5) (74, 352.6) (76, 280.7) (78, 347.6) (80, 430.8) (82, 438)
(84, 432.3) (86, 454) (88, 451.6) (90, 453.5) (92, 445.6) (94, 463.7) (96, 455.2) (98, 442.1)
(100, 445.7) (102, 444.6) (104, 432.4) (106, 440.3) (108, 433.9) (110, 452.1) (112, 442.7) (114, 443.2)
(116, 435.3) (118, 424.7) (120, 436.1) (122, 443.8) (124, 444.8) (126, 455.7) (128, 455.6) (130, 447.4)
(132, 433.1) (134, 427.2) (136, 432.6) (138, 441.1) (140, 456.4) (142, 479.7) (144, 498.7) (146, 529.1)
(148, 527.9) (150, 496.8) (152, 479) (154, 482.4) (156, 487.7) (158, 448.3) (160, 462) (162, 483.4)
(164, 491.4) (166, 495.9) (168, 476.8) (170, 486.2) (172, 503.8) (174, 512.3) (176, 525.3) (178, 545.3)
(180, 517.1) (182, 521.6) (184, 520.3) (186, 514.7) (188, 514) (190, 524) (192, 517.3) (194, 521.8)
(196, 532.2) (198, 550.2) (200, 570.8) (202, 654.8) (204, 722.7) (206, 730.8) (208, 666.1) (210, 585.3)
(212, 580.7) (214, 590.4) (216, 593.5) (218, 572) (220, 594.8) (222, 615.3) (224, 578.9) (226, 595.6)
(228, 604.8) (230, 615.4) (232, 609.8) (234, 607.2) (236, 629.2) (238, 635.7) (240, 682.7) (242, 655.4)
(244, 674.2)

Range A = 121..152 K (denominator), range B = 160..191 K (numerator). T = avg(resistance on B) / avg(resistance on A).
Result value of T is 1.1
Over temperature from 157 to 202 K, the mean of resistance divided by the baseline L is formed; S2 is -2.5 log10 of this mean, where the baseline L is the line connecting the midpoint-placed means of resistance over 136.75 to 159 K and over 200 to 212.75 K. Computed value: 0.12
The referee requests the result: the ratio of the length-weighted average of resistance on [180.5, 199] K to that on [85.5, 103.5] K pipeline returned 1.16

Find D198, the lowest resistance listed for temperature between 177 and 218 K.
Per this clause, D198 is 514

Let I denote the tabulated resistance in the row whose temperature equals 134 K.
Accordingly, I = 427.2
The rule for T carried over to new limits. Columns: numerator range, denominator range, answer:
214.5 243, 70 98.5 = 1.46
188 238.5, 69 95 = 1.43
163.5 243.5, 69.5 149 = 1.30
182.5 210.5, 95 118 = 1.31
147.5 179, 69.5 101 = 1.17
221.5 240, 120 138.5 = 1.39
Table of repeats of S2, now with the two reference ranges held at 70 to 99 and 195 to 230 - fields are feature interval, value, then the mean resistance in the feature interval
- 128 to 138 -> 0.127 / 438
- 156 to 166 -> 0.125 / 475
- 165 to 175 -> 0.107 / 495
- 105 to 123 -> 0.061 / 439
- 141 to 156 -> 0.036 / 498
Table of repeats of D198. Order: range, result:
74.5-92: 280.7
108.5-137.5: 424.7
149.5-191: 448.3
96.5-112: 432.4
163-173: 476.8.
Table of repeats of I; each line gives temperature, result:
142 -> 479.7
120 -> 436.1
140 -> 456.4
